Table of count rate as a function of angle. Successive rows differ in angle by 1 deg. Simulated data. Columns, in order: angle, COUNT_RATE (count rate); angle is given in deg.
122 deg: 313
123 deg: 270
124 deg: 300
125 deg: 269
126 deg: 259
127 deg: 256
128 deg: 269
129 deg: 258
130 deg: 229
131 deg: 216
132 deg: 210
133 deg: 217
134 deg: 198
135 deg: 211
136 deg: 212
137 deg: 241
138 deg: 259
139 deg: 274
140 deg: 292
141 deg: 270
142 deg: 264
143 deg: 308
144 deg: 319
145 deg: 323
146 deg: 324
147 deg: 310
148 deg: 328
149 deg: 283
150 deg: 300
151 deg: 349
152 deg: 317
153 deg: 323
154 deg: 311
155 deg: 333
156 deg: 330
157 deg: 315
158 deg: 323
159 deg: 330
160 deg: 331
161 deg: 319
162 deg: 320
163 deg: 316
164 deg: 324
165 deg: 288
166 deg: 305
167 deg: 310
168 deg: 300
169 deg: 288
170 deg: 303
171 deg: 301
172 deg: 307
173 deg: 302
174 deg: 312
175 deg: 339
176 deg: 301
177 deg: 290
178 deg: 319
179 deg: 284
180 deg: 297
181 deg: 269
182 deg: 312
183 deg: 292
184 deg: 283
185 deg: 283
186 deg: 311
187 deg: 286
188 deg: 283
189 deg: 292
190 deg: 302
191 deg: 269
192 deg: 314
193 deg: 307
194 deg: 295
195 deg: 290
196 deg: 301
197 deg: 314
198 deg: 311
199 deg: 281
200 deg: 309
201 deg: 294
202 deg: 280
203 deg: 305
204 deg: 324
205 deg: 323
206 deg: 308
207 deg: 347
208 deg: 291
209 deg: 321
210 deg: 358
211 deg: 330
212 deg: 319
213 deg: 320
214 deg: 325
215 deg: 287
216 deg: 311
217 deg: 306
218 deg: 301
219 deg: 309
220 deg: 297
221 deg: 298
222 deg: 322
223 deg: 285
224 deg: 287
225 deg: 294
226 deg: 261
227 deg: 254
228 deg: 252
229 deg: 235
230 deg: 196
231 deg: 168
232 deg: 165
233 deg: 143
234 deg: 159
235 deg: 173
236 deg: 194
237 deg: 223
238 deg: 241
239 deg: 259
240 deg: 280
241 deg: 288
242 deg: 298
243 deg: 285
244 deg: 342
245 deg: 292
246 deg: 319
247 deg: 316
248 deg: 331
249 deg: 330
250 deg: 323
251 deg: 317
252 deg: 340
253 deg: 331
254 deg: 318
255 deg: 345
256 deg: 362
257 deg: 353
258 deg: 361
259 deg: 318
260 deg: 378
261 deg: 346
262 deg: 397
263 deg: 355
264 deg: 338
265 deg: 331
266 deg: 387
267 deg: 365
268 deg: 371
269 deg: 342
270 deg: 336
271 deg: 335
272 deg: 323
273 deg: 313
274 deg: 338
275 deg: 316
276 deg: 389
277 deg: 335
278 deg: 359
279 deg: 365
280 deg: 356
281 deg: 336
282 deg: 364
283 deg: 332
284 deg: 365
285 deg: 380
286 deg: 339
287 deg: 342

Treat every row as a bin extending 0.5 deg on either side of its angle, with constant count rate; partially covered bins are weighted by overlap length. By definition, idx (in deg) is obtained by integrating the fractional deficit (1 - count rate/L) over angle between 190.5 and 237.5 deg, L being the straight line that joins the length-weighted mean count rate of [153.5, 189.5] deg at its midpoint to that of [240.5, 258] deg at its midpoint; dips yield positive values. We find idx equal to 5.3 deg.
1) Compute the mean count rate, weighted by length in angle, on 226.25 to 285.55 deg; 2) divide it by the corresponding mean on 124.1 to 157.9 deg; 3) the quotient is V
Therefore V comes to 1.11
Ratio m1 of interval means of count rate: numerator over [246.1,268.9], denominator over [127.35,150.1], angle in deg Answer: 1.3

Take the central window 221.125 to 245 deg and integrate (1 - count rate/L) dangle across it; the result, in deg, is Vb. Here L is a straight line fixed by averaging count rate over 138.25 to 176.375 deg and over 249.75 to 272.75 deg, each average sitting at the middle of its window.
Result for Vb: 6.5 deg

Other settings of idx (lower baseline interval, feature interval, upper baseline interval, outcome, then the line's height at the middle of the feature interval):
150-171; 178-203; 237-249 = 1.1 deg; 308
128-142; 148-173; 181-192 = -4.6 deg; 265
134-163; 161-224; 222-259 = -3.5 deg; 288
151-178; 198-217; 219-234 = -3.3 deg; 267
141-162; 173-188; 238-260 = 0.9 deg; 317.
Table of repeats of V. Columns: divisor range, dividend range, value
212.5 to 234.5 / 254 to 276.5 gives 1.33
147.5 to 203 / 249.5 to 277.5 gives 1.13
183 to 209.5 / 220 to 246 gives 0.83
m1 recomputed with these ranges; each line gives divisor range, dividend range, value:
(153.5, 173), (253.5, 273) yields 1.12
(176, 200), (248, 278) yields 1.17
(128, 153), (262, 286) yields 1.29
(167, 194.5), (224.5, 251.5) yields 0.86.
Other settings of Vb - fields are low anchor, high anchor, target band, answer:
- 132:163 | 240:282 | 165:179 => -0.1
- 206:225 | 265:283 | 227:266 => 4.9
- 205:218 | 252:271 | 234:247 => 2.8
